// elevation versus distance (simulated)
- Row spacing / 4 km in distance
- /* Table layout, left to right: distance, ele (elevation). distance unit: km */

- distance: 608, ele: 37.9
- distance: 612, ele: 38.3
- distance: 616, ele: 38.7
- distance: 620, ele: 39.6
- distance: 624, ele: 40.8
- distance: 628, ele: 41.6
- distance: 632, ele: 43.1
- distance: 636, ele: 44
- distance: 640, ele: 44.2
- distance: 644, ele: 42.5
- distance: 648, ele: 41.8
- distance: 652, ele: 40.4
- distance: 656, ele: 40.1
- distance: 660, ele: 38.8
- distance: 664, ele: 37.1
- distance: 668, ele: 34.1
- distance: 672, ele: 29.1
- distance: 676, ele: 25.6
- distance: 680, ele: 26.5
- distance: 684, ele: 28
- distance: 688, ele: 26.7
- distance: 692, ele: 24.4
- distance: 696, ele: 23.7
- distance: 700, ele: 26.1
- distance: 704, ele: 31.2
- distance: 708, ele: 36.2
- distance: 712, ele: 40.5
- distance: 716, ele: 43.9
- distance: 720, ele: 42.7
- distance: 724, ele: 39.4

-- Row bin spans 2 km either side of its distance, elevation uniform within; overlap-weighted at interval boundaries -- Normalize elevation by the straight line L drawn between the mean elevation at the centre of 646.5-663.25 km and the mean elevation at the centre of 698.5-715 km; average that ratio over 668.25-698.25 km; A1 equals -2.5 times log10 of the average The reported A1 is 0.35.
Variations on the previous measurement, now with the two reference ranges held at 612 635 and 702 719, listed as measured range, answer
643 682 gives 0.12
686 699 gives 0.47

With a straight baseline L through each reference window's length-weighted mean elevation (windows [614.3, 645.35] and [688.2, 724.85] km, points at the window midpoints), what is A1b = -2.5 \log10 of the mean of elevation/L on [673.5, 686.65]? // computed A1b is 0.34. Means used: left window 41.8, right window 33.7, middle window 26.8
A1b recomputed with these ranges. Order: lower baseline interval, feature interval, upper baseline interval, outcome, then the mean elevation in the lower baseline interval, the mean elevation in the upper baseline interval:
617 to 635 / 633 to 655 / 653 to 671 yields -0.086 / 41.3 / 37.2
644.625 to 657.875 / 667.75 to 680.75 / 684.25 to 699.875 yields 0.141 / 41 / 25.4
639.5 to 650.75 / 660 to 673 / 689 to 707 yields 0.052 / 42.5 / 26.9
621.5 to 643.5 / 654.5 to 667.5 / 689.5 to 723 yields 0.031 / 42.7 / 33.7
